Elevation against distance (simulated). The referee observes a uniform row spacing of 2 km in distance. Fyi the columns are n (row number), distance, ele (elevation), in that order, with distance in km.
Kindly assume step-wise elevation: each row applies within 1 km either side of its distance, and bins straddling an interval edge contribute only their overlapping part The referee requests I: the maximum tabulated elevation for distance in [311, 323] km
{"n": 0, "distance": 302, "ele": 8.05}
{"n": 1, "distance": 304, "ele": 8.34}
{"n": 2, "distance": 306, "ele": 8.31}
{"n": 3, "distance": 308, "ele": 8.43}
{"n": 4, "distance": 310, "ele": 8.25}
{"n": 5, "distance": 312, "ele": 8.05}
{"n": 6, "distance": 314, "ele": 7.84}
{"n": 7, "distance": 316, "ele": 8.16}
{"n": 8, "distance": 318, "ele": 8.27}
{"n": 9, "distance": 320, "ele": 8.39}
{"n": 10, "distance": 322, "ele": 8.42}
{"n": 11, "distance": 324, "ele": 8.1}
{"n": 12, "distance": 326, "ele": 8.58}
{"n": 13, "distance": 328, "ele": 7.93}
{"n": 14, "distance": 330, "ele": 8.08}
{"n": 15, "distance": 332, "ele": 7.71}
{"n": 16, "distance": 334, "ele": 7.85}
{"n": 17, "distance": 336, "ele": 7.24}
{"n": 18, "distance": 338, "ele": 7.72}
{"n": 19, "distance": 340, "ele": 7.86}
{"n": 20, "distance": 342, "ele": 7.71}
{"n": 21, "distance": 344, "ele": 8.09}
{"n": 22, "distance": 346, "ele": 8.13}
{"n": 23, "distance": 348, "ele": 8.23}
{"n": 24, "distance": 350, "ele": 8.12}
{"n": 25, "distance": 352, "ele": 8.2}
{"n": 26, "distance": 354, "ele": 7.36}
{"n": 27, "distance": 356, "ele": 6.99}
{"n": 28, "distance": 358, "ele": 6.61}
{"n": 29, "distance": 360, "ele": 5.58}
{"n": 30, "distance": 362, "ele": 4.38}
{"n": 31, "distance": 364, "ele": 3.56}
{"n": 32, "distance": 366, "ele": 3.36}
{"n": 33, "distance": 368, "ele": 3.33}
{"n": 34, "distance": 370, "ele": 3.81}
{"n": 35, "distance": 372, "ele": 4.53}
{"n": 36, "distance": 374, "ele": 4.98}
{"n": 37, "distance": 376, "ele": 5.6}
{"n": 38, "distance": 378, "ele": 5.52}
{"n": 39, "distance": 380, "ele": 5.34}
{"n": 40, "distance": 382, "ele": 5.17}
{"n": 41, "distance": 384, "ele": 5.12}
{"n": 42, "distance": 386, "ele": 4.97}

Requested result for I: 8.42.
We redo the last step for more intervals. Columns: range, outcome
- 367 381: 5.6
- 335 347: 8.13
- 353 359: 7.36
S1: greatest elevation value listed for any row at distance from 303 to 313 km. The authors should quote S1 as 8.43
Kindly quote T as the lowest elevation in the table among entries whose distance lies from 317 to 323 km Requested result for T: 8.27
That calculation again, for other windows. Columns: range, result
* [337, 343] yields 7.71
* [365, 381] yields 3.33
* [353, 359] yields 6.61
